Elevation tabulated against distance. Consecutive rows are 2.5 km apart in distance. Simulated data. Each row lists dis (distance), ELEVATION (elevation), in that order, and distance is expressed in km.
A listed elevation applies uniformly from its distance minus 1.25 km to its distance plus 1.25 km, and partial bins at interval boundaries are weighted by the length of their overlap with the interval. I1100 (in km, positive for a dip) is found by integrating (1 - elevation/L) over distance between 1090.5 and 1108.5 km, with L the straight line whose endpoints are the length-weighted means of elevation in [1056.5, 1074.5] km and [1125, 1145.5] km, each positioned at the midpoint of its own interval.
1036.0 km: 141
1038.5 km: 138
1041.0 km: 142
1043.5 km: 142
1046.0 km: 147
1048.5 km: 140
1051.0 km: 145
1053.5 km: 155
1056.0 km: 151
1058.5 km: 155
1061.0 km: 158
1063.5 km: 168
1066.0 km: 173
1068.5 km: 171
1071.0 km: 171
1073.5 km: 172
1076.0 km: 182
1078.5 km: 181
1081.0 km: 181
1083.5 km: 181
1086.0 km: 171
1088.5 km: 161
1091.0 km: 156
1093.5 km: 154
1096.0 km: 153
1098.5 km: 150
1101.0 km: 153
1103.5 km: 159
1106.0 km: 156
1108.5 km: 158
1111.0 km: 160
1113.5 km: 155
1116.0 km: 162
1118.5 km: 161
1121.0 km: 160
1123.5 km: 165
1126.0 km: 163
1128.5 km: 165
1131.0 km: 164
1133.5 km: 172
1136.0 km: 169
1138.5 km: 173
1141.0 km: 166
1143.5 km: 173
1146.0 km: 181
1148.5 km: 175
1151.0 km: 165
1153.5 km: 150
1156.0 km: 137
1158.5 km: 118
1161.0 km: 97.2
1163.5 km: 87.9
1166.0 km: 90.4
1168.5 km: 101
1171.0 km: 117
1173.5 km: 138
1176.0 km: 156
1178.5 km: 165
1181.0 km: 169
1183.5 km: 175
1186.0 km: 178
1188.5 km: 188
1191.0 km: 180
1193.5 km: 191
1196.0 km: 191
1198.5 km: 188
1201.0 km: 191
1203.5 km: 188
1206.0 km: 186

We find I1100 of 1.4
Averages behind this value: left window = 166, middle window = 155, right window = 169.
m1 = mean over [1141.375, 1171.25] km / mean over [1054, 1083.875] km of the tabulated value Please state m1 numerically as 0.8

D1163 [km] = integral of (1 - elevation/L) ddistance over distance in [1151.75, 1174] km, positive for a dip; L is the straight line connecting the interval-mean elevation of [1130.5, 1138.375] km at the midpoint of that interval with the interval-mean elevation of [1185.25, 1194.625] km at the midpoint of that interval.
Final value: 7.73 km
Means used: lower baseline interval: 169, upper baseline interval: 184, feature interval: 116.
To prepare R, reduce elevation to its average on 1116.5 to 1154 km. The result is 167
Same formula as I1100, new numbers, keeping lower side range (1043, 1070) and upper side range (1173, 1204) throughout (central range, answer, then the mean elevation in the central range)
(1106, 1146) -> 0.6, 165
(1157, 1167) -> 4.2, 99.5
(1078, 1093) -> -1.0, 170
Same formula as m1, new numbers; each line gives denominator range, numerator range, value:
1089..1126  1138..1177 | 0.88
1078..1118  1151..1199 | 0.92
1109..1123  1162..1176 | 0.70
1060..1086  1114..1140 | 0.95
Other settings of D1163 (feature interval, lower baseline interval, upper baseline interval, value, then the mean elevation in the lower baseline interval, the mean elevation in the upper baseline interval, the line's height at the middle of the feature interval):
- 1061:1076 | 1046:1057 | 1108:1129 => -2.0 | 148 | 161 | 151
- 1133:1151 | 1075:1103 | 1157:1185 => -3.8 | 165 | 129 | 142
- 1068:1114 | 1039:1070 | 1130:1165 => -3.5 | 154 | 151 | 153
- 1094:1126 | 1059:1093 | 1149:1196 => 0.8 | 170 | 146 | 162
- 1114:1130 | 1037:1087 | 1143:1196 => -0.8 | 161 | 150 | 155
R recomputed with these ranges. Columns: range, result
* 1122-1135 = 166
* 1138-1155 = 168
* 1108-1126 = 160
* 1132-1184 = 146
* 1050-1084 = 167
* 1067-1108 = 166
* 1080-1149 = 164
